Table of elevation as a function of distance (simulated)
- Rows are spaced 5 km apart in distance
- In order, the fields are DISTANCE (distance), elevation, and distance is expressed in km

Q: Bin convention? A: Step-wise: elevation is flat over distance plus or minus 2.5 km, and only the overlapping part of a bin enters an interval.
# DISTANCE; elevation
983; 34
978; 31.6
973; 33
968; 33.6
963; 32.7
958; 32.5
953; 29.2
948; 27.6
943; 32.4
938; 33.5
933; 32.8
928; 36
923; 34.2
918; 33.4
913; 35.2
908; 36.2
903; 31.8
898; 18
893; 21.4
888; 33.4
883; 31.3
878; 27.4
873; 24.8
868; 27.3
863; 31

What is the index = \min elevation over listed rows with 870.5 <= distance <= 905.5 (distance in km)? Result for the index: 18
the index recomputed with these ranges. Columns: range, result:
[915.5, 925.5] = 33.4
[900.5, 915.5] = 31.8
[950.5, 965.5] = 29.2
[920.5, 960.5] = 27.6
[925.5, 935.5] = 32.8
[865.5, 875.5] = 24.8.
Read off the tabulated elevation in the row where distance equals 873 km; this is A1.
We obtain 24.8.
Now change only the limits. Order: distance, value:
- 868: 27.3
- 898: 18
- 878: 27.4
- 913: 35.2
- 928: 36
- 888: 33.4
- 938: 33.5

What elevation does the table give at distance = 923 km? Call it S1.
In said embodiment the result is 34.2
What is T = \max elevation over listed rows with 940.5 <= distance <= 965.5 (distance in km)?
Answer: 32.7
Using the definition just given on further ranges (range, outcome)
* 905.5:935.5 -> 36.2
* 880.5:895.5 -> 33.4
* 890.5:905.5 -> 31.8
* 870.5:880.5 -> 27.4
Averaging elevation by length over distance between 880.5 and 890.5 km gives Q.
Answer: 32.4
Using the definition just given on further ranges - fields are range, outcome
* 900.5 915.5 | 34.4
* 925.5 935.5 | 34.4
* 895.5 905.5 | 24.9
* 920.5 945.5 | 33.8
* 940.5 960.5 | 30.4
